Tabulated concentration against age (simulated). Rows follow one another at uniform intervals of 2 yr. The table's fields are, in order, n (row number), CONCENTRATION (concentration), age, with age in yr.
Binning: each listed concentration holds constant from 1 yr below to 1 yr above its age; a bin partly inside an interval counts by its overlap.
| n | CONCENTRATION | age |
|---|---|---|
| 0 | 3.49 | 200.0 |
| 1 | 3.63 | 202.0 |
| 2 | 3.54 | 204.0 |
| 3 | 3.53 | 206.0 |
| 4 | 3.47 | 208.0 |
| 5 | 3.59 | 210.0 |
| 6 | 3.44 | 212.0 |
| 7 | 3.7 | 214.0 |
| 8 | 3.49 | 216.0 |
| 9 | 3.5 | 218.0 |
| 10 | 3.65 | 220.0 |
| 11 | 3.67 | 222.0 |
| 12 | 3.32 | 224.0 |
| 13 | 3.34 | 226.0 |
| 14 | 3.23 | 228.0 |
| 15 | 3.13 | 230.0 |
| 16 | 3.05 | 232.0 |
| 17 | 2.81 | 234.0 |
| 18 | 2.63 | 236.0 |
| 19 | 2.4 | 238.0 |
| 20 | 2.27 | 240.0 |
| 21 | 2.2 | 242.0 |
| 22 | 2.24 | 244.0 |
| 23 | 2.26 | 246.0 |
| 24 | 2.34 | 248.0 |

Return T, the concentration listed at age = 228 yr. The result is 3.23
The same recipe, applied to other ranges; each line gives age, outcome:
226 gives 3.34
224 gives 3.32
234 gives 2.81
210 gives 3.59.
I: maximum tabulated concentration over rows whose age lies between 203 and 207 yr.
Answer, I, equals 3.54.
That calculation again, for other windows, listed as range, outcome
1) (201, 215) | 3.7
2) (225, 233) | 3.34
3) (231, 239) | 3.05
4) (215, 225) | 3.67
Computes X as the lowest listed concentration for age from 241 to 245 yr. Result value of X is 2.2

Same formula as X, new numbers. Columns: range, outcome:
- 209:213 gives 3.44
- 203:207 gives 3.53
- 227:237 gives 2.63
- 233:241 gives 2.27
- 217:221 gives 3.5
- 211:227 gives 3.32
